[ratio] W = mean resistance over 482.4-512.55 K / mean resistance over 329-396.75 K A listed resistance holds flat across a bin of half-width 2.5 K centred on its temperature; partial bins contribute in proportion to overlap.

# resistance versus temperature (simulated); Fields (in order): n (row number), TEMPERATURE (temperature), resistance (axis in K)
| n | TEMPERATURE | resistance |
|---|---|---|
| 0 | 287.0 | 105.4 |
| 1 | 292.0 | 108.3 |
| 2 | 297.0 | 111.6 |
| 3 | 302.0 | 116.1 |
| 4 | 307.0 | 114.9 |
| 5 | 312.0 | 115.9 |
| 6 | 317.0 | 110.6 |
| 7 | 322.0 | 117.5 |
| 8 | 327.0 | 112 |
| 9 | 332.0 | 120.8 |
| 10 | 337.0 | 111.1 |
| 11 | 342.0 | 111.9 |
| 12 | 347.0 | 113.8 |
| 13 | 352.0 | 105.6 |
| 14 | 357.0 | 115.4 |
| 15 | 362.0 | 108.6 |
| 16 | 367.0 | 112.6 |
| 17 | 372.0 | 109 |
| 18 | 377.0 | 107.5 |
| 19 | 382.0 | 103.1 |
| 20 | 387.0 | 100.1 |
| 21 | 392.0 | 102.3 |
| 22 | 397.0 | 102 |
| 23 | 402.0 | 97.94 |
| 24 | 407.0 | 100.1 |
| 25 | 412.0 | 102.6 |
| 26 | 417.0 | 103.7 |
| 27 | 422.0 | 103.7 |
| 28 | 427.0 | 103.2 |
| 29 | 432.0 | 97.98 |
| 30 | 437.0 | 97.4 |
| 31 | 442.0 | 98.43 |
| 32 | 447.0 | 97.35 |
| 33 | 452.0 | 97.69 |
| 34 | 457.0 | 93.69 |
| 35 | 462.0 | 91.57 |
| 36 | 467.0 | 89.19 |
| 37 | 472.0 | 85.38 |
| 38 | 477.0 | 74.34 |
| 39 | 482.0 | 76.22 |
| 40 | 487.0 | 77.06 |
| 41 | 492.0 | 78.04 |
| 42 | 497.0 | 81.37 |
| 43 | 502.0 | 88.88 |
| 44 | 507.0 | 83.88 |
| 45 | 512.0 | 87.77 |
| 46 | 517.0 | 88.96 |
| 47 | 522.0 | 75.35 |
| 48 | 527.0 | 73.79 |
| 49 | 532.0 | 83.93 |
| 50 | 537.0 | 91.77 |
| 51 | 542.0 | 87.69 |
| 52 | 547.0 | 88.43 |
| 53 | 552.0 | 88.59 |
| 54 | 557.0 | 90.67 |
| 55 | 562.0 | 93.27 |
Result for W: 0.8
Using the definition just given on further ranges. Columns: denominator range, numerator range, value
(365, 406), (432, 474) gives 0.91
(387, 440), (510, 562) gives 0.85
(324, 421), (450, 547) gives 0.79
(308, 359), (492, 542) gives 0.74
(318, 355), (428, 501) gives 0.78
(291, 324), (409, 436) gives 0.90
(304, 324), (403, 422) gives 0.89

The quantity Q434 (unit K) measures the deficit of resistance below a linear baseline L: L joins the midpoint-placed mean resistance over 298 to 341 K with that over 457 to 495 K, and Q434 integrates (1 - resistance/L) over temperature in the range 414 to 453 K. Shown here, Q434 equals -3.8 K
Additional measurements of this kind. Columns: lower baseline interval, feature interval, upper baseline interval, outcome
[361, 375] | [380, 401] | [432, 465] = 0.91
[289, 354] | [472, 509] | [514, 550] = 3.98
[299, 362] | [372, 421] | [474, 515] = -1.02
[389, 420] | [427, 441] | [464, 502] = -0.75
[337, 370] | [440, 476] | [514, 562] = 1.67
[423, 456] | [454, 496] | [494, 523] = 3.81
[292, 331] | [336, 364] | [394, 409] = -0.80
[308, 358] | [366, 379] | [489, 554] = -0.25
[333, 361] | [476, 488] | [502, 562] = 2.20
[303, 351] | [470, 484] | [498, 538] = 1.84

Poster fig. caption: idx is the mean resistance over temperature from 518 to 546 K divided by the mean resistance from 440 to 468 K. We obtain 0.88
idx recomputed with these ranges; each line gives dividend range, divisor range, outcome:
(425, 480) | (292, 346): 0.82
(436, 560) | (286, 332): 0.77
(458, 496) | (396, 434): 0.81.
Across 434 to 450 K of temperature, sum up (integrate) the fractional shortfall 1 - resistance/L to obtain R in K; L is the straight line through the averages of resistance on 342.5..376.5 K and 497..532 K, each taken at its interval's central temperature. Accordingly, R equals -0.3 K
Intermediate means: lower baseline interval 111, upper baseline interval 83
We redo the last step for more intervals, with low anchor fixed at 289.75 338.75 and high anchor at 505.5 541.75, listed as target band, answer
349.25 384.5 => -0.8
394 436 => -0.8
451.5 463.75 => -0.1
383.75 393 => 0.2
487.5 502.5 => 1.2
